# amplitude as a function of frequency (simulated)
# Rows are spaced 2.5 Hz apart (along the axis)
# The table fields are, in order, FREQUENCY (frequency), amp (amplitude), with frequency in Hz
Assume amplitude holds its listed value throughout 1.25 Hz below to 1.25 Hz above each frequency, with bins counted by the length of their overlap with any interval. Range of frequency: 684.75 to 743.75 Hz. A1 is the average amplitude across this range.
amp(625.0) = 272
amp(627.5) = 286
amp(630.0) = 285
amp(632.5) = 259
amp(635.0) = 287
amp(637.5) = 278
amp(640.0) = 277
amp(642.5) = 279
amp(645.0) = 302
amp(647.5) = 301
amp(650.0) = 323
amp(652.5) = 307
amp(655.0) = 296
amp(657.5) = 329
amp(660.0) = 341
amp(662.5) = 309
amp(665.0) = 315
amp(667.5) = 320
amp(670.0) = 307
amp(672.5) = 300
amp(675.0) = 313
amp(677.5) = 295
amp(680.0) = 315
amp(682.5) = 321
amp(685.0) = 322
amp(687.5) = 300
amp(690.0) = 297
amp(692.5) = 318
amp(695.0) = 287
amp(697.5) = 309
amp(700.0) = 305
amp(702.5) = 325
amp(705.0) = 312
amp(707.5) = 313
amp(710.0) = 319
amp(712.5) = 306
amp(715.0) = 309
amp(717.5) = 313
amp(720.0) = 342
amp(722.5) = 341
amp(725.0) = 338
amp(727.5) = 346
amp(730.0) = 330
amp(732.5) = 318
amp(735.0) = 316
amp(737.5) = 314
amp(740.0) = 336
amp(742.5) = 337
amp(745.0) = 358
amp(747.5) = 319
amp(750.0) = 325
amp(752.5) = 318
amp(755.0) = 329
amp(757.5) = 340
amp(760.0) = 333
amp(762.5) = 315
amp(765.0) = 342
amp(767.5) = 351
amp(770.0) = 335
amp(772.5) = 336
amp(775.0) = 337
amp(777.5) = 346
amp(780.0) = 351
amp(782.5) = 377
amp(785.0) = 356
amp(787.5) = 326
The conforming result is 319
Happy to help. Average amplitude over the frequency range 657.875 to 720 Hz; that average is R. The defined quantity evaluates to 312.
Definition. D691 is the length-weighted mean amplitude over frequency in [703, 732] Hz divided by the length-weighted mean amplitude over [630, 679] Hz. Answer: 1.1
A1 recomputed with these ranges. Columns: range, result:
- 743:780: 335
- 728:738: 322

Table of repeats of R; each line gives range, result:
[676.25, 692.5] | 309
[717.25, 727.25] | 337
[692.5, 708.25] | 309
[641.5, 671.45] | 311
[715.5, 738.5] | 328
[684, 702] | 306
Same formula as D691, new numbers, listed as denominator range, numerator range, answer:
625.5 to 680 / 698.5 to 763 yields 1.08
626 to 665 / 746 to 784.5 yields 1.13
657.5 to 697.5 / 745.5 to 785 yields 1.09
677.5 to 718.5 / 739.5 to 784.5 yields 1.09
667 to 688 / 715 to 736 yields 1.06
